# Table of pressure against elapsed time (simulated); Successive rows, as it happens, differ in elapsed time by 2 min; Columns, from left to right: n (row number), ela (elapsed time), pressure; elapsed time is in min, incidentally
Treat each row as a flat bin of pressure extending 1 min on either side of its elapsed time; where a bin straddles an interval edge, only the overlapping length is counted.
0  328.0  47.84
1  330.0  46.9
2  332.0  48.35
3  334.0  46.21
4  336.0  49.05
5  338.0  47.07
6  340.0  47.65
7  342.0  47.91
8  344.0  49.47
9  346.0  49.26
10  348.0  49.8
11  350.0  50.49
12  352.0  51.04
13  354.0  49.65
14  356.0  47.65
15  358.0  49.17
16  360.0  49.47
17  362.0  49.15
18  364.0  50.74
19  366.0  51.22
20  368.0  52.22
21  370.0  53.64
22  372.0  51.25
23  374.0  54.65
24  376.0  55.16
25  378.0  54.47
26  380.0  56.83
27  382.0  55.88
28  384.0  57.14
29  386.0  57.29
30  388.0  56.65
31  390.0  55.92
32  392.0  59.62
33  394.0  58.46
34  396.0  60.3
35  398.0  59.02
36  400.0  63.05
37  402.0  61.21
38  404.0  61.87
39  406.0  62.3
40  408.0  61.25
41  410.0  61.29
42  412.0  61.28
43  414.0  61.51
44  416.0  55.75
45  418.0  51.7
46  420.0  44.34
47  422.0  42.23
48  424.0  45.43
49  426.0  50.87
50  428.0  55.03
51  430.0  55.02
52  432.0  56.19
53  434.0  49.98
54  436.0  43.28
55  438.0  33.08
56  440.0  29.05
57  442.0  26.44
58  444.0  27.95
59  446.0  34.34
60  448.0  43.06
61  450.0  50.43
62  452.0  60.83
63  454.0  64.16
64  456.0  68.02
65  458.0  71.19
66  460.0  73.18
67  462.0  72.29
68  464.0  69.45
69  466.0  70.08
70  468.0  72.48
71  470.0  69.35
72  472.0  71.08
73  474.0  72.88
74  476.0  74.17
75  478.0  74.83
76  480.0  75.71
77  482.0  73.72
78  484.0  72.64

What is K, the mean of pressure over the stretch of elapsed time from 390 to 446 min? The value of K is 51.5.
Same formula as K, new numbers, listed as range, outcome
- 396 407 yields 61.4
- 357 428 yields 55.2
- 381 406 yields 59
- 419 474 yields 54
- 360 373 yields 51.2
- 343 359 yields 49.6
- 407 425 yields 53.9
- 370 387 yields 55.2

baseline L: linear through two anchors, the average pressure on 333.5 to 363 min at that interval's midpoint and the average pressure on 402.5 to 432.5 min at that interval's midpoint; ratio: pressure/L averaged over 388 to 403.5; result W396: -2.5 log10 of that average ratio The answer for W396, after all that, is -0.12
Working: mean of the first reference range 48.9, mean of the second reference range 55.2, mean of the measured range 59.5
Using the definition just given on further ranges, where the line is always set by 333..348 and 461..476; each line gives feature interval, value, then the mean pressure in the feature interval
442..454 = 0.48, 43.7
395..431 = 0.09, 56.3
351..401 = 0.01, 54.4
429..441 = 0.41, 44.4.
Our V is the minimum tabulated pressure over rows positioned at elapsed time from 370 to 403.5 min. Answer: 51.25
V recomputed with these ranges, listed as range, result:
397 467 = 26.44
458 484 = 69.35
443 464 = 27.95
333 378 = 46.21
